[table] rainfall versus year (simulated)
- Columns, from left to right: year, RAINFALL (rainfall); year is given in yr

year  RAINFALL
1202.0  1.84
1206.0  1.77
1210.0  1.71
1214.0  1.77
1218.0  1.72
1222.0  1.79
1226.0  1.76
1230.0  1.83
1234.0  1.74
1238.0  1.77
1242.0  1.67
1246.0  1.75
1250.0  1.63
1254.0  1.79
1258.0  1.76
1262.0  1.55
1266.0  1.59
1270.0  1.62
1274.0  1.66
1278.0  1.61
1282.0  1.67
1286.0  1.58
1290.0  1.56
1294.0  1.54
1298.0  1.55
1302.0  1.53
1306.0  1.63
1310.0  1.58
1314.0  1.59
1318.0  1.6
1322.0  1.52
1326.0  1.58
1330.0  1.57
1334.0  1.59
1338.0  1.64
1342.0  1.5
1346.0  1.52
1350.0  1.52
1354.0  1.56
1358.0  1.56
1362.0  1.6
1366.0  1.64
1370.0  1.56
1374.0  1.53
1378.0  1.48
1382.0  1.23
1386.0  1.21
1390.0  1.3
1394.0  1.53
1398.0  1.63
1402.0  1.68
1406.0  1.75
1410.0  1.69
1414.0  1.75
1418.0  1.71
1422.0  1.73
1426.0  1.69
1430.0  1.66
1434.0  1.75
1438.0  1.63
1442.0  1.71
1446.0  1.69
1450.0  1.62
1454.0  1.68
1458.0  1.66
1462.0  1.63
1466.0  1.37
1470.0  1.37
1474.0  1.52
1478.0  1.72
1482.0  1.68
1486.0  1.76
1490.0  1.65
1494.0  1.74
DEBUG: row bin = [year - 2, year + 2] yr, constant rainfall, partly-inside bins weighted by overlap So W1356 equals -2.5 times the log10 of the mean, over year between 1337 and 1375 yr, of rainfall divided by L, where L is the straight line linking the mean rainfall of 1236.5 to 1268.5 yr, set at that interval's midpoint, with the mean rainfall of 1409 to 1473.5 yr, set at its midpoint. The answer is 0.07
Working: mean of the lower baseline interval 1.69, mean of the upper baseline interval 1.64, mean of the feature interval 1.56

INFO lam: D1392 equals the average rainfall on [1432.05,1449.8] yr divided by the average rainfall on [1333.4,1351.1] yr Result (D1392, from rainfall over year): 1.1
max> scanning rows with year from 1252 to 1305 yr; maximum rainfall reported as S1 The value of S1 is 1.79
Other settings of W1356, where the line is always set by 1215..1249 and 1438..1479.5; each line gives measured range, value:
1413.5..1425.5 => -0.064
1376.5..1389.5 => 0.258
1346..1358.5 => 0.087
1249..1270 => 0.045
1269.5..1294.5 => 0.071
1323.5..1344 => 0.071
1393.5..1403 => 0.012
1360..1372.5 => 0.042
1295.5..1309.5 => 0.088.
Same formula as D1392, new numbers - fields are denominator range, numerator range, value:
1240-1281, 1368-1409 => 0.90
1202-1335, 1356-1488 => 0.96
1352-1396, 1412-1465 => 1.14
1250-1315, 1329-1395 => 0.93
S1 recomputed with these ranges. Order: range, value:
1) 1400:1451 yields 1.75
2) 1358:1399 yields 1.64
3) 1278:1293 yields 1.67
